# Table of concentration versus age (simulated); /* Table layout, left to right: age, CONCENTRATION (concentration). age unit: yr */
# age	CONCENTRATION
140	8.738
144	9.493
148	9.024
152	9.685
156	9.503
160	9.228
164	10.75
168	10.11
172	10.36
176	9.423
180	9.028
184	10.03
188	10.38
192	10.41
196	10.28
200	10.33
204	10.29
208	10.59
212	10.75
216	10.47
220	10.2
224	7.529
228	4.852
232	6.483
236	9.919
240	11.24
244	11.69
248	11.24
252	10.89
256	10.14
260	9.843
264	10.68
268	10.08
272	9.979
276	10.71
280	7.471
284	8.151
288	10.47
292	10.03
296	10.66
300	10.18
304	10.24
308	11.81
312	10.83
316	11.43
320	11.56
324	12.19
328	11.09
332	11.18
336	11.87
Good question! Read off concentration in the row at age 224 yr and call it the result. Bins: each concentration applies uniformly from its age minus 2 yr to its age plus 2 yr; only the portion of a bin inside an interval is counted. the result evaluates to 7.529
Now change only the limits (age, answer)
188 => 10.38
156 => 9.503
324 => 12.19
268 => 10.08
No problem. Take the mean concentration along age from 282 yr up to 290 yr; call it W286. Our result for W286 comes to 9.31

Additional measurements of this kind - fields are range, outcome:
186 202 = 10.3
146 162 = 9.36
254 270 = 10.2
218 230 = 7.53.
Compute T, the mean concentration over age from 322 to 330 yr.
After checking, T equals 11.6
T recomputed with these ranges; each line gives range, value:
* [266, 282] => 9.56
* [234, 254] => 11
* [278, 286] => 7.81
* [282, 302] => 9.9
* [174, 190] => 9.72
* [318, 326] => 11.9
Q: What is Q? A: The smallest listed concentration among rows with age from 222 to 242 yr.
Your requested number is 4.852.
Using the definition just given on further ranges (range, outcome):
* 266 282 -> 7.471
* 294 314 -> 10.18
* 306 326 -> 10.83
